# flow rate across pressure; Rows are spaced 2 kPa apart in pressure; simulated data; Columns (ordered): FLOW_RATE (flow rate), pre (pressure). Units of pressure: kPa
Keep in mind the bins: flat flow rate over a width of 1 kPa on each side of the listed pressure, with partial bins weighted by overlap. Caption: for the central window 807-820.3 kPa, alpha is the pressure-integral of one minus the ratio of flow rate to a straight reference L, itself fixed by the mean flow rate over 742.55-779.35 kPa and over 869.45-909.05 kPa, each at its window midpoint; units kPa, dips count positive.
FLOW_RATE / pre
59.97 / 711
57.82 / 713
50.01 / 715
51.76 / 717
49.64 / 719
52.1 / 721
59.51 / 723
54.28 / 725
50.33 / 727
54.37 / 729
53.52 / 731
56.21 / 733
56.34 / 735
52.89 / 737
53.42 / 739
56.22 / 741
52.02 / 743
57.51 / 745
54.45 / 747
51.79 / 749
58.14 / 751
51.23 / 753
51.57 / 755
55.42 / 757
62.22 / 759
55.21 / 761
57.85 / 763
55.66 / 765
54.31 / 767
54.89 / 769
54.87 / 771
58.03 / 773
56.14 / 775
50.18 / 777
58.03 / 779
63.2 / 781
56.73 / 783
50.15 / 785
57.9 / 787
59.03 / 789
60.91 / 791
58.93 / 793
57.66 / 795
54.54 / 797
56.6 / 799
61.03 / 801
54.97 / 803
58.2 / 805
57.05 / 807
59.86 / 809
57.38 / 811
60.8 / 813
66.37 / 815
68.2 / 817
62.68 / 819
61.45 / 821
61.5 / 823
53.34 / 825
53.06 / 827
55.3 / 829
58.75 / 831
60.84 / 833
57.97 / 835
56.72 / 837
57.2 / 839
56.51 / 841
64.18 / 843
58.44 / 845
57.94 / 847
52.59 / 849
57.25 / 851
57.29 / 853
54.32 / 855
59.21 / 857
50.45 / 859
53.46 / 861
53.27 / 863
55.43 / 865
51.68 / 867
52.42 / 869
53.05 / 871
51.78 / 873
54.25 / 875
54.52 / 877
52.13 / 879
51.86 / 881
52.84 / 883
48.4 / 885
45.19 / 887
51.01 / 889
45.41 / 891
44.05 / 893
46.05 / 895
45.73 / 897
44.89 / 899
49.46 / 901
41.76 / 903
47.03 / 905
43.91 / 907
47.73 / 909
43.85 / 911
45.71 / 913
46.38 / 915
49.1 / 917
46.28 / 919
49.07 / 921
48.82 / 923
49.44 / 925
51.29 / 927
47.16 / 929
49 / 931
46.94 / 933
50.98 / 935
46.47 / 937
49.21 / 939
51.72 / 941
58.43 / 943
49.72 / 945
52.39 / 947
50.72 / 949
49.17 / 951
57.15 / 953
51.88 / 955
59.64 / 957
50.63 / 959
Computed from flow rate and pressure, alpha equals -2.43 kPa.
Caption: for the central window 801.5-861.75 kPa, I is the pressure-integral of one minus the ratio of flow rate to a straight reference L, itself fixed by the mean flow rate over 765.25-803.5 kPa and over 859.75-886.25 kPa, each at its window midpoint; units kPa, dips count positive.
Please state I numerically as -4.0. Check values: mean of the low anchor 56.7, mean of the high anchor 52.6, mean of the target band 58.2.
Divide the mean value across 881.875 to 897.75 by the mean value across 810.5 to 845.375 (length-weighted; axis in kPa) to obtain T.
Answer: 0.8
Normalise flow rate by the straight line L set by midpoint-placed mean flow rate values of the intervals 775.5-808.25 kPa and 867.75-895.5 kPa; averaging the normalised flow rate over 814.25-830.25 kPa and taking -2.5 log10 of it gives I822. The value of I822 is -0.10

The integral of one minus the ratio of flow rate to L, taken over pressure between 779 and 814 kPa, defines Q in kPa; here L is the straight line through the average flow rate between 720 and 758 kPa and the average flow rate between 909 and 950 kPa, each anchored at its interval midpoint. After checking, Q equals -3.5 kPa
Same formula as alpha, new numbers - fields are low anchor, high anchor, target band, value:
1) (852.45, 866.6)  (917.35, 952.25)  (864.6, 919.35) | 4.1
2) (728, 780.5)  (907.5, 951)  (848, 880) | -1.6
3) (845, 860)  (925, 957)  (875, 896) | 1.8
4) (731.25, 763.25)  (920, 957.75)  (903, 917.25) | 1.6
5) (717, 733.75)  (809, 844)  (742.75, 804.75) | 0.2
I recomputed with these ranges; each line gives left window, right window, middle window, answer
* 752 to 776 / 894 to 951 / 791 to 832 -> -4.26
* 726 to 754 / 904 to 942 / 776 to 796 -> -1.78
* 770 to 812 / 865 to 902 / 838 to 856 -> -1.55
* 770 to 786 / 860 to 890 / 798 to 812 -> -0.77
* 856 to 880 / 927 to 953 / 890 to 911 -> 2.66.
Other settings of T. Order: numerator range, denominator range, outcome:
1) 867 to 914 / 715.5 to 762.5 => 0.89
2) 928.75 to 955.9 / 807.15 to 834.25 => 0.85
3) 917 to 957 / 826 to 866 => 0.89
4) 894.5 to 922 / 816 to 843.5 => 0.78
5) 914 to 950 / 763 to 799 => 0.88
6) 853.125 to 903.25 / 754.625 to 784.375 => 0.90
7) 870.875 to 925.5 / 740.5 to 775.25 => 0.87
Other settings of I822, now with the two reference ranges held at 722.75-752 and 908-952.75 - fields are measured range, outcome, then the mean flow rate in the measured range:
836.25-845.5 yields -0.14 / 58.7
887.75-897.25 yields 0.09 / 46.5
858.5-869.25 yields -0.04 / 52.9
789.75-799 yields -0.10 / 57.9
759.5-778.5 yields -0.04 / 55.5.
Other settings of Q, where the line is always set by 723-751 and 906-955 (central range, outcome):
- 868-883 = -0.6 kPa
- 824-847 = -2.5 kPa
